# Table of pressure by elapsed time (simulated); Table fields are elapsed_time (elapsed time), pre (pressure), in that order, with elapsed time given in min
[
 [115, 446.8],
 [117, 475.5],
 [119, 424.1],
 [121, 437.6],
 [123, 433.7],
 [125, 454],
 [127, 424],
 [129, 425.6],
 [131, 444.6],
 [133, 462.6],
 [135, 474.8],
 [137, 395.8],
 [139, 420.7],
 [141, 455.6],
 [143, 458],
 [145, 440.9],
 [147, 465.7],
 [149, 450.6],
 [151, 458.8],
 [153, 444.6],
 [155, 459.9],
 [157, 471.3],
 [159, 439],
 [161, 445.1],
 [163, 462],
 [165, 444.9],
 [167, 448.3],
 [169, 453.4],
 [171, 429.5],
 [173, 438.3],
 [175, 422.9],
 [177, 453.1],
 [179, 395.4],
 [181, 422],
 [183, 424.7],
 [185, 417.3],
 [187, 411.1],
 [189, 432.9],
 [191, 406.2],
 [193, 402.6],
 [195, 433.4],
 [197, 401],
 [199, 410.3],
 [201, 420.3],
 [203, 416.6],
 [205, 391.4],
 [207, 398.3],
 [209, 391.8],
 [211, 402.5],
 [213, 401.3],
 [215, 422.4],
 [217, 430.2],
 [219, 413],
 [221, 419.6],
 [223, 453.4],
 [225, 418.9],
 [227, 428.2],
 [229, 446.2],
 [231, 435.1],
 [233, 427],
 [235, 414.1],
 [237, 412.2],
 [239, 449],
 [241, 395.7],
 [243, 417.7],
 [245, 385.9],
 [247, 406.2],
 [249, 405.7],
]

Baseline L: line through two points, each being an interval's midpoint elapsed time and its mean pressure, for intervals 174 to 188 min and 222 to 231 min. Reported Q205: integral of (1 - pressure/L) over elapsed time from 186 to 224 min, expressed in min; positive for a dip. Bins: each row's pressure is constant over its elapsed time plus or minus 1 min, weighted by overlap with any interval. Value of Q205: 1.4 min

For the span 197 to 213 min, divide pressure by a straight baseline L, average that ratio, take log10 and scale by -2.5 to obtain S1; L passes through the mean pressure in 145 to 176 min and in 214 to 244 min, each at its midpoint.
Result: 0.077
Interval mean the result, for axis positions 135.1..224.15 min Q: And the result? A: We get 429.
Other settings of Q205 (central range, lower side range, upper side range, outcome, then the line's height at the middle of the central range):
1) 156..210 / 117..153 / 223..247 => 0.99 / 433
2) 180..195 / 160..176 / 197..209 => 0.15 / 422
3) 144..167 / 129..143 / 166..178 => -0.59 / 442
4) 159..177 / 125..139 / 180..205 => -0.80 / 425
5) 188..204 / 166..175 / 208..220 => 0.27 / 423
